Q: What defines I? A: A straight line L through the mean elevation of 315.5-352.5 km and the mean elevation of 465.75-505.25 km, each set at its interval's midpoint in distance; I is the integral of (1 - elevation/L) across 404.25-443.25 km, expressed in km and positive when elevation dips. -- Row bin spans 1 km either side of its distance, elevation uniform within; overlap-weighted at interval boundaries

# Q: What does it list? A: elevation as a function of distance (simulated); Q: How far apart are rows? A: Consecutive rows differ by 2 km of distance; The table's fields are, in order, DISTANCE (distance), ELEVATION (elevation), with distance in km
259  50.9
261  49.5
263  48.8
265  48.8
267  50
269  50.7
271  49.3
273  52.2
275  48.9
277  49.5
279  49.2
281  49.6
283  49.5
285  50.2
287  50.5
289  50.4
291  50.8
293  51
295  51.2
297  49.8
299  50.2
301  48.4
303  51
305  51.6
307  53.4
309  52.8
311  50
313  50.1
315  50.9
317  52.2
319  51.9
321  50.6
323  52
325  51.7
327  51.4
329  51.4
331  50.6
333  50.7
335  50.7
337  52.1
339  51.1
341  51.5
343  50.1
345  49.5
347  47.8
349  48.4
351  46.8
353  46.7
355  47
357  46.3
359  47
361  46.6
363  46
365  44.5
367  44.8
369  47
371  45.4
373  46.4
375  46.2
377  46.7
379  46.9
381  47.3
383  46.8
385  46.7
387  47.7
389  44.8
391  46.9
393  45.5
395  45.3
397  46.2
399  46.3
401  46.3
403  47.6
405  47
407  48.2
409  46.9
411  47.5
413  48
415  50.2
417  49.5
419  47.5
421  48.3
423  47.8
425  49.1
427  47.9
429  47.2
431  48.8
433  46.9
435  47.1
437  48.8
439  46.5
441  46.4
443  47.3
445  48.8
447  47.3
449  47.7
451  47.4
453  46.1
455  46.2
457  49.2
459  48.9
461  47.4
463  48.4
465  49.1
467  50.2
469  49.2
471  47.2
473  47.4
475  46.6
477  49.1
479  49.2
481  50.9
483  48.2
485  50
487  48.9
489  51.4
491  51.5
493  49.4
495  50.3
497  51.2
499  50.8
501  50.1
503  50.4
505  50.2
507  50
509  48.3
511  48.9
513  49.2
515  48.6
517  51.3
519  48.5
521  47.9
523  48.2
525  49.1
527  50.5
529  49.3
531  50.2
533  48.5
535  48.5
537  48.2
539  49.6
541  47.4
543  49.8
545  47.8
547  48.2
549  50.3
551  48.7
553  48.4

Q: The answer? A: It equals 1.7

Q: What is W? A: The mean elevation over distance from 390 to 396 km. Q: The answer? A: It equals 45.9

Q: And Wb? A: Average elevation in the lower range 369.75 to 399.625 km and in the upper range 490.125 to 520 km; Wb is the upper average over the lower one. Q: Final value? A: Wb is 1.1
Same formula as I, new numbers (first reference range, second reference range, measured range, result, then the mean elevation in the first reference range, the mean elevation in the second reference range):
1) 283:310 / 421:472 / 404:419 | 0.13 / 50.8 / 47.9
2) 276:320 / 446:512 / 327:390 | 2.83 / 50.6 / 49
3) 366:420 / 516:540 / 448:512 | -0.94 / 46.9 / 49.1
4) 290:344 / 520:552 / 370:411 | 3.07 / 51.1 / 48.9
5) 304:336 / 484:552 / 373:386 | 1.04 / 51.4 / 49.4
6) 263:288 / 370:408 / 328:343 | -0.94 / 49.8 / 46.5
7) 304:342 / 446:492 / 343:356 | 0.77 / 51.4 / 48.6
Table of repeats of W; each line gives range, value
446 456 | 46.9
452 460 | 47.6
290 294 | 50.9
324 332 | 51.3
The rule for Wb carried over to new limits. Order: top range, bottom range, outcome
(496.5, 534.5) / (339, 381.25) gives 1.05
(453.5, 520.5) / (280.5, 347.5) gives 0.97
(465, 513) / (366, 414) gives 1.06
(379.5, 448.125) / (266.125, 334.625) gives 0.93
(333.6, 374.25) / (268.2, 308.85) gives 0.95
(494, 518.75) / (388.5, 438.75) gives 1.05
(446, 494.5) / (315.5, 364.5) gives 0.98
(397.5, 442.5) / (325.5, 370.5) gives 0.98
